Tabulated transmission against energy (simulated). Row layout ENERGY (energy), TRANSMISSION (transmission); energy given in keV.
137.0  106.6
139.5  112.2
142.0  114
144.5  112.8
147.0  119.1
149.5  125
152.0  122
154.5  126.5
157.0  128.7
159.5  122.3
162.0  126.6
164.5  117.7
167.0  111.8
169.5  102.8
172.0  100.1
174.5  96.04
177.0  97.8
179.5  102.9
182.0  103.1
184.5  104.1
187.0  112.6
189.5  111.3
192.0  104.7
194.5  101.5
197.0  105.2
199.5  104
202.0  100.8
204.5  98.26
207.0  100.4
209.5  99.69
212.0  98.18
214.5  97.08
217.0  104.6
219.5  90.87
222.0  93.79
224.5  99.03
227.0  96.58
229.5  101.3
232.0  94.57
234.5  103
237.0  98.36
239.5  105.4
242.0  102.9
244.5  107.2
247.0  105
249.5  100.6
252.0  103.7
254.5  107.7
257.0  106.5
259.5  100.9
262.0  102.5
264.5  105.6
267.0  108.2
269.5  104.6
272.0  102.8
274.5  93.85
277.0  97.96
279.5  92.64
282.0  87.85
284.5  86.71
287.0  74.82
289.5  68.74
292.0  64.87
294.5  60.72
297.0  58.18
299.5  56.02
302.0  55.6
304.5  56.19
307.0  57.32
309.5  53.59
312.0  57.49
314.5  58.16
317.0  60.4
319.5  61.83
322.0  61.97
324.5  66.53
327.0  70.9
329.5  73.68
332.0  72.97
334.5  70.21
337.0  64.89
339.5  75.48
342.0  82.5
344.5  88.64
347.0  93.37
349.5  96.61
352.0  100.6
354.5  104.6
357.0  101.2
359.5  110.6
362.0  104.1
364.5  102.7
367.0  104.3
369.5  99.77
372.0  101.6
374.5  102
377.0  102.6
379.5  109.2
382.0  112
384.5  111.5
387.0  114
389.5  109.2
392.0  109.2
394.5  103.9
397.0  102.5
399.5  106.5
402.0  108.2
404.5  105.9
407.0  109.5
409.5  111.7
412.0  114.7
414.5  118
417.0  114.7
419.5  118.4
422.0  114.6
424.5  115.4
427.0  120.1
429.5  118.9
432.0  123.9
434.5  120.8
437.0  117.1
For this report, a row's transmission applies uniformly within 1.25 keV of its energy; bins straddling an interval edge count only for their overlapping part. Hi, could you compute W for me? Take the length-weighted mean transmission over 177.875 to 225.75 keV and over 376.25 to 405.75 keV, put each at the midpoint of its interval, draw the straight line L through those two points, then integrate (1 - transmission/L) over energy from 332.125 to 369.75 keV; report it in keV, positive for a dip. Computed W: 5.00 keV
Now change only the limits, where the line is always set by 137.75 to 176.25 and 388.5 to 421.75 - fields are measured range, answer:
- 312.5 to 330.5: 7.7 keV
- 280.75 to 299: 6.7 keV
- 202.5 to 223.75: 3.0 keV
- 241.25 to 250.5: 0.8 keV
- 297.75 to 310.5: 6.4 keV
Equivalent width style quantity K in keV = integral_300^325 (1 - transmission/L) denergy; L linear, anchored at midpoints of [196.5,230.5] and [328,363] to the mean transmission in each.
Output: 8.9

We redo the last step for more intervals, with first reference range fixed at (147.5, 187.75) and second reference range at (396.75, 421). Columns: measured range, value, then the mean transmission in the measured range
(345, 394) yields 3.1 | 104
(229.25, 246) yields 1.5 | 102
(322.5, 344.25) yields 7.6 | 72.6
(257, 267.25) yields 0.7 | 104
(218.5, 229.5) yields 1.6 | 95.9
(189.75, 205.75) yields 1.4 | 103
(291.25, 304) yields 6.1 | 58.7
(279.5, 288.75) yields 2.3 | 83.6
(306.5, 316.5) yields 4.9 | 56.9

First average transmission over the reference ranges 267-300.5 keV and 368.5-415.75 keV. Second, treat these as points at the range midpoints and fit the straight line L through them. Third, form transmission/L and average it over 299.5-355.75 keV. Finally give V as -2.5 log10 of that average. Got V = 0.29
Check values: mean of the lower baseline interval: 82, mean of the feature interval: 71.6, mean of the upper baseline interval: 108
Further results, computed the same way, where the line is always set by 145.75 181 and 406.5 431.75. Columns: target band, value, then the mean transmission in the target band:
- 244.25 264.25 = 0.106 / 104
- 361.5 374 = 0.133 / 102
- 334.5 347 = 0.417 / 78.7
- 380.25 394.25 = 0.051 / 111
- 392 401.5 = 0.105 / 105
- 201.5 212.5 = 0.153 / 99.5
